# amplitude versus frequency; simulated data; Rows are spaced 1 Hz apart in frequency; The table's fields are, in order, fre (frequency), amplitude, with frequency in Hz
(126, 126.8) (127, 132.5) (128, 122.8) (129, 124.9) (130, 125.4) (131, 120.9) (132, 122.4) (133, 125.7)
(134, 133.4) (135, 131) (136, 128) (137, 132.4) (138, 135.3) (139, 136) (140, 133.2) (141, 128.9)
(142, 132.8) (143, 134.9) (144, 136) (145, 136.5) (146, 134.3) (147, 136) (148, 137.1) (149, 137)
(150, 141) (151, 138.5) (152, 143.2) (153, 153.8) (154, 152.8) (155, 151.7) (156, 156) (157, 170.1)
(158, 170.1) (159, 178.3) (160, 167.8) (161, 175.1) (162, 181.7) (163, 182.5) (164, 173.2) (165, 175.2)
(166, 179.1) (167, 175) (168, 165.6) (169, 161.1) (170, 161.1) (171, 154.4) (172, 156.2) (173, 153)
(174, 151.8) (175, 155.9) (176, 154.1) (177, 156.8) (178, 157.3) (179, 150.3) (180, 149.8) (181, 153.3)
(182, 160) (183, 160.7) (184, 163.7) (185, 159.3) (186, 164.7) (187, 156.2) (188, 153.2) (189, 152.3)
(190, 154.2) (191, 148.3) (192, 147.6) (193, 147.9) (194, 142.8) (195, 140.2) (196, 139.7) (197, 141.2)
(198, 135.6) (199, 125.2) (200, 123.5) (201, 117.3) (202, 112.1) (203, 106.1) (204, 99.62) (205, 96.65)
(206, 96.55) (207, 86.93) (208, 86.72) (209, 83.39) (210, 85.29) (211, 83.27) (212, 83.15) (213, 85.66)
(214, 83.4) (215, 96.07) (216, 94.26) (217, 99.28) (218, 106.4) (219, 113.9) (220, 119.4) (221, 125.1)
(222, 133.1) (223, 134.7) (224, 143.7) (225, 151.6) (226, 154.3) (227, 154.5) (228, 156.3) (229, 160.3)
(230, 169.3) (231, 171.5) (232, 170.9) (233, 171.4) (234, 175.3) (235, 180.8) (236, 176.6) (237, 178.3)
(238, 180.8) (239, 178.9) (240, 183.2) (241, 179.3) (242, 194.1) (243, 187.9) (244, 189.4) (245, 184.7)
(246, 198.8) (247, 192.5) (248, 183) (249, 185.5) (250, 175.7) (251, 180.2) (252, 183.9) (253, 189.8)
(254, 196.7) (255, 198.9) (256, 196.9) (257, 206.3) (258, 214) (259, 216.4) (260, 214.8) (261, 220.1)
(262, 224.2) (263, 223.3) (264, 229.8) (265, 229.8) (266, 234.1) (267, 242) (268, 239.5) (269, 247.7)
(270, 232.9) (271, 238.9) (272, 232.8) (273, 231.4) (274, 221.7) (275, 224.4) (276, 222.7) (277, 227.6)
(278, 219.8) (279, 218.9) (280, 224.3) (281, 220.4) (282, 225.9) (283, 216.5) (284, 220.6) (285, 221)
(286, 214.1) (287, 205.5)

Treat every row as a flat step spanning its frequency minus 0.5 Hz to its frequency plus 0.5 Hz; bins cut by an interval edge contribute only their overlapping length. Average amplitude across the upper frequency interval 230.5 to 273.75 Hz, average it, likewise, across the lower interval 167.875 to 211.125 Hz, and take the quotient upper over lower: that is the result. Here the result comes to 1.46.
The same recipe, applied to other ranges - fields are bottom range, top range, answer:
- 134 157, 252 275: 1.59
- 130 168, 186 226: 0.81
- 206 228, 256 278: 2.05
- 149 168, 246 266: 1.24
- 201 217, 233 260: 2.03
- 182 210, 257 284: 1.73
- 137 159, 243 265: 1.40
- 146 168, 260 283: 1.42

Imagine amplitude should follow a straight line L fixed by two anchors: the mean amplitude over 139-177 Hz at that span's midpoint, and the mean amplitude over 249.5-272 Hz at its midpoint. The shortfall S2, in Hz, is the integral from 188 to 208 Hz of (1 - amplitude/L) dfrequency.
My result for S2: 5.7 Hz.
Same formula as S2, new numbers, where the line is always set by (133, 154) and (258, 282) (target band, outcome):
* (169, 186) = 0.4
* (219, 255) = 5.9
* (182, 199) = 2.0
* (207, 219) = 6.2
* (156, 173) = -2.1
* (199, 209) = 4.3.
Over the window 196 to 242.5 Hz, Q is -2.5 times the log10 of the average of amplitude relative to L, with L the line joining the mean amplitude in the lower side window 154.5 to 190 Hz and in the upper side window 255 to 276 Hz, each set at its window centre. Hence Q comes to 0.42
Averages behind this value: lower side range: 162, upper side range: 225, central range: 132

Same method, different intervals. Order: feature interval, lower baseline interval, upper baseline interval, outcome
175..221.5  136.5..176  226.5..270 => 0.33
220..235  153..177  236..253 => 0.17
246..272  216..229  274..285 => -0.12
